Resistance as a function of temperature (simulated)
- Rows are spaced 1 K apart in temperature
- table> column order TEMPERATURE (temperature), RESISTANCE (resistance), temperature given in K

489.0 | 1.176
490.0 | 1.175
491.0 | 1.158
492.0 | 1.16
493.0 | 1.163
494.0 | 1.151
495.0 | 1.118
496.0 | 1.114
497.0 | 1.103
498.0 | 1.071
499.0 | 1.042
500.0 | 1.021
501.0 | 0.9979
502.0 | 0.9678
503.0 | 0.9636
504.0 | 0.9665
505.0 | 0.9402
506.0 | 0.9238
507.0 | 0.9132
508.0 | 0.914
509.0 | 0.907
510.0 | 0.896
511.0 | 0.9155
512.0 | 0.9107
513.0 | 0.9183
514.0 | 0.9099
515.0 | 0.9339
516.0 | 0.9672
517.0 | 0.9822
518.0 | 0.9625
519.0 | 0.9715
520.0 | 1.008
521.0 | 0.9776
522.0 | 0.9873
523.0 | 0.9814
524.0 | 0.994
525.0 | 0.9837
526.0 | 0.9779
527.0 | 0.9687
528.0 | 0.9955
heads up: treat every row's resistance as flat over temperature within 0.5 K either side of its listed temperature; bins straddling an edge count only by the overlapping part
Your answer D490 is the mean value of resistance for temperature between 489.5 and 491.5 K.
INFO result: 1.17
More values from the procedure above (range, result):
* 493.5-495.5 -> 1.13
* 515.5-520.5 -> 0.978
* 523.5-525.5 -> 0.989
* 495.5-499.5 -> 1.08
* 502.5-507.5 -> 0.941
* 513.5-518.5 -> 0.951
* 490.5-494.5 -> 1.16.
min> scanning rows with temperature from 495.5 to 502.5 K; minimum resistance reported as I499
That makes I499 0.9678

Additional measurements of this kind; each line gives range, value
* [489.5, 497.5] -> 1.103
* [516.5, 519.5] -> 0.9625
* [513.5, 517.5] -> 0.9099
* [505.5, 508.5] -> 0.9132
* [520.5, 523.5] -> 0.9776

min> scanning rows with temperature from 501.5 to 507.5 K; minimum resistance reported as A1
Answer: 0.9132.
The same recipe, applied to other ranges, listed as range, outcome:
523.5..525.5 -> 0.9837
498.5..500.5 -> 1.021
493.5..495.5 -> 1.118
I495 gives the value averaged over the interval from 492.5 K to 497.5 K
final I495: 1.13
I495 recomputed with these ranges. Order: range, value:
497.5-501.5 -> 1.03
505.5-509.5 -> 0.914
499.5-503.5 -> 0.988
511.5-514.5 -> 0.913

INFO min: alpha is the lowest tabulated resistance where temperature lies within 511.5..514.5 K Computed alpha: 0.9099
